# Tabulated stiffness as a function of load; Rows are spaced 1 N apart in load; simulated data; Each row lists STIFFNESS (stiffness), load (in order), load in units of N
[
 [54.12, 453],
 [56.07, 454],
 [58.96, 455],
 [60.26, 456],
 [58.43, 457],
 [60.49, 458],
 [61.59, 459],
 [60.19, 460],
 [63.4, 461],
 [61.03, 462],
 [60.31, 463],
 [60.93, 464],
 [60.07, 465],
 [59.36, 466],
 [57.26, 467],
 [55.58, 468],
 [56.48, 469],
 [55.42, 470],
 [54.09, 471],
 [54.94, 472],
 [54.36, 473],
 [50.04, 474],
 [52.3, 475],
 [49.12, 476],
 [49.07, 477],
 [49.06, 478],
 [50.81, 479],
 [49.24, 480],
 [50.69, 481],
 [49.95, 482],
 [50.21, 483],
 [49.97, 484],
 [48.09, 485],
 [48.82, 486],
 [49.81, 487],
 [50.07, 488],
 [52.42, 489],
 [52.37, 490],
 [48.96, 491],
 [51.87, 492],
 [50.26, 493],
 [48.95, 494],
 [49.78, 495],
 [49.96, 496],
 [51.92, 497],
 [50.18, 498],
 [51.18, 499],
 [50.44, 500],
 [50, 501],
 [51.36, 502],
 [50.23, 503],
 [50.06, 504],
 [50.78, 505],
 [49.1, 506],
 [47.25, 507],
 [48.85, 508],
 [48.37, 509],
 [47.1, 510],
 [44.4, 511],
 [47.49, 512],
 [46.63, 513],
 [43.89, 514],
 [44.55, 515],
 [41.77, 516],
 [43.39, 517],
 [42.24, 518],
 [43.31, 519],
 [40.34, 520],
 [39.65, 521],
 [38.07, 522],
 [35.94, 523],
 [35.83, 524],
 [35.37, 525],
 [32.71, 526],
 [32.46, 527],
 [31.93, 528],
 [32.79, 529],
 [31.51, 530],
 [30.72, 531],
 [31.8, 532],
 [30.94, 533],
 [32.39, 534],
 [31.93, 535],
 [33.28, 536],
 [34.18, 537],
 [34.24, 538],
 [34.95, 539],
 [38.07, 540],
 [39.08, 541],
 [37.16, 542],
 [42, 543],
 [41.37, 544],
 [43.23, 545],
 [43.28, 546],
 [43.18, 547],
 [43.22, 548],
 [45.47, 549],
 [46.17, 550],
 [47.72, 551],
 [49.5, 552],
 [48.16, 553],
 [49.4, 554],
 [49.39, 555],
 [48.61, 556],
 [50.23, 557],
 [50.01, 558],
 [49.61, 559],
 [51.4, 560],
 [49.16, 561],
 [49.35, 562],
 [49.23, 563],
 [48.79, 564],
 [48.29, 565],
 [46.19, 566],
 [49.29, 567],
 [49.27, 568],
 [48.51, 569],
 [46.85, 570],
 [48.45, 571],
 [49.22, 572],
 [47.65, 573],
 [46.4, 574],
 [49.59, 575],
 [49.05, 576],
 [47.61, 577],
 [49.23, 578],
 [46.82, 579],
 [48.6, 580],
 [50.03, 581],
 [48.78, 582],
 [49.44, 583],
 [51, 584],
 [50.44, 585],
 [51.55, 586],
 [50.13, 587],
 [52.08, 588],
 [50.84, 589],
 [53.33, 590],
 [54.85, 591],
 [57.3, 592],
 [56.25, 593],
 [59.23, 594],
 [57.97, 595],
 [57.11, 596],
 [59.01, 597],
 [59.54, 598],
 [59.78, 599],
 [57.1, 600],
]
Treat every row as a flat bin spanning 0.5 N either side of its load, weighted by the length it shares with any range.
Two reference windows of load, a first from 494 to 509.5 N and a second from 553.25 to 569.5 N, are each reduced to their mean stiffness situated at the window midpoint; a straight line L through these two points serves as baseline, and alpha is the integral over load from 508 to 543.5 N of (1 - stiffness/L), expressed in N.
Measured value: 8.2 N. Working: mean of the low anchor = 49.9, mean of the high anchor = 49.2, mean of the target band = 38.2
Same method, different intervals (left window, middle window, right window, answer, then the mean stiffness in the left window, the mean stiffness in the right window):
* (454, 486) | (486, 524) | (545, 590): 4.0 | 55.1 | 48.6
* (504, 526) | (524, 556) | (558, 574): 5.1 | 43.4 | 48.7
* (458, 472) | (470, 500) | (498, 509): 1.9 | 58.8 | 49.9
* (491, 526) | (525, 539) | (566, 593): 4.4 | 46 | 49.9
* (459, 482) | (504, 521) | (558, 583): 2.2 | 55.2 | 48.7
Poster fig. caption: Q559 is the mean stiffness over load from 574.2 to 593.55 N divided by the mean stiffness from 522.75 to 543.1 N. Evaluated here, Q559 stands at 1.5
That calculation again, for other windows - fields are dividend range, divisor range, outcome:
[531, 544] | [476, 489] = 0.71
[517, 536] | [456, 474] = 0.60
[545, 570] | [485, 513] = 0.97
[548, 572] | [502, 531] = 1.16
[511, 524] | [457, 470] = 0.71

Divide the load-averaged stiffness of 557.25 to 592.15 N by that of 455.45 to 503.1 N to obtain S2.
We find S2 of 0.93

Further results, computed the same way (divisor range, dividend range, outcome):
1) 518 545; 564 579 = 1.35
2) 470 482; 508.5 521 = 0.86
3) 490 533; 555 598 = 1.16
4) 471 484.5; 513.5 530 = 0.75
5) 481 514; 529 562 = 0.84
